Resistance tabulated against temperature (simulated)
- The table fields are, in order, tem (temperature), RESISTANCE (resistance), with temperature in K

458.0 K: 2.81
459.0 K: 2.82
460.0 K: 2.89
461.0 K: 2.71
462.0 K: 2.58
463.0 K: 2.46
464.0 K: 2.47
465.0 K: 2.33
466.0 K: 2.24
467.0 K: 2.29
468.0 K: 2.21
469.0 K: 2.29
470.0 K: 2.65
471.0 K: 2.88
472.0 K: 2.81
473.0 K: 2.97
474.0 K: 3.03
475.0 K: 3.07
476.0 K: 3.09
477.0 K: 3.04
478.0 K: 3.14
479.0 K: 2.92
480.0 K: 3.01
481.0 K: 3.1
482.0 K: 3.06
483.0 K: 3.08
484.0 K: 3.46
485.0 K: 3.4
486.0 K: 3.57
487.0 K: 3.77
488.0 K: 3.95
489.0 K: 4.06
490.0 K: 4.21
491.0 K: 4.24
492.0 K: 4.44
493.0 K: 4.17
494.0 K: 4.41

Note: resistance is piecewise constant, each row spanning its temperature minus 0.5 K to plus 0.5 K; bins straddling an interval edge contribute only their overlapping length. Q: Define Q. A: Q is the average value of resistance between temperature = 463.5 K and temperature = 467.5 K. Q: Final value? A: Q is 2.33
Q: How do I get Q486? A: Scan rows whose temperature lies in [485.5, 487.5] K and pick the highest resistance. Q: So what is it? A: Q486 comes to 3.77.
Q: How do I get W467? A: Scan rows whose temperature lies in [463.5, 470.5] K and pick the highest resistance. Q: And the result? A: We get 2.65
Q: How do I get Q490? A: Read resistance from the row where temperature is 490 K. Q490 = 4.21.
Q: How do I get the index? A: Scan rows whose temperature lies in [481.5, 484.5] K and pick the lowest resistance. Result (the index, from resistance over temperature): 3.06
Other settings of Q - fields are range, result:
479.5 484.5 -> 3.14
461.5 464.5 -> 2.5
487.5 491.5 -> 4.12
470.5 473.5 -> 2.89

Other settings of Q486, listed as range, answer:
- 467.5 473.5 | 2.97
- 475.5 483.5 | 3.14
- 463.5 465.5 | 2.47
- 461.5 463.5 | 2.58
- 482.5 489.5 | 4.06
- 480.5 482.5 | 3.1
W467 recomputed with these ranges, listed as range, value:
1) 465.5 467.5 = 2.29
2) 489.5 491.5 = 4.24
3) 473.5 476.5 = 3.09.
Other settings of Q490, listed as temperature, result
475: 3.07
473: 2.97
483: 3.08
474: 3.03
